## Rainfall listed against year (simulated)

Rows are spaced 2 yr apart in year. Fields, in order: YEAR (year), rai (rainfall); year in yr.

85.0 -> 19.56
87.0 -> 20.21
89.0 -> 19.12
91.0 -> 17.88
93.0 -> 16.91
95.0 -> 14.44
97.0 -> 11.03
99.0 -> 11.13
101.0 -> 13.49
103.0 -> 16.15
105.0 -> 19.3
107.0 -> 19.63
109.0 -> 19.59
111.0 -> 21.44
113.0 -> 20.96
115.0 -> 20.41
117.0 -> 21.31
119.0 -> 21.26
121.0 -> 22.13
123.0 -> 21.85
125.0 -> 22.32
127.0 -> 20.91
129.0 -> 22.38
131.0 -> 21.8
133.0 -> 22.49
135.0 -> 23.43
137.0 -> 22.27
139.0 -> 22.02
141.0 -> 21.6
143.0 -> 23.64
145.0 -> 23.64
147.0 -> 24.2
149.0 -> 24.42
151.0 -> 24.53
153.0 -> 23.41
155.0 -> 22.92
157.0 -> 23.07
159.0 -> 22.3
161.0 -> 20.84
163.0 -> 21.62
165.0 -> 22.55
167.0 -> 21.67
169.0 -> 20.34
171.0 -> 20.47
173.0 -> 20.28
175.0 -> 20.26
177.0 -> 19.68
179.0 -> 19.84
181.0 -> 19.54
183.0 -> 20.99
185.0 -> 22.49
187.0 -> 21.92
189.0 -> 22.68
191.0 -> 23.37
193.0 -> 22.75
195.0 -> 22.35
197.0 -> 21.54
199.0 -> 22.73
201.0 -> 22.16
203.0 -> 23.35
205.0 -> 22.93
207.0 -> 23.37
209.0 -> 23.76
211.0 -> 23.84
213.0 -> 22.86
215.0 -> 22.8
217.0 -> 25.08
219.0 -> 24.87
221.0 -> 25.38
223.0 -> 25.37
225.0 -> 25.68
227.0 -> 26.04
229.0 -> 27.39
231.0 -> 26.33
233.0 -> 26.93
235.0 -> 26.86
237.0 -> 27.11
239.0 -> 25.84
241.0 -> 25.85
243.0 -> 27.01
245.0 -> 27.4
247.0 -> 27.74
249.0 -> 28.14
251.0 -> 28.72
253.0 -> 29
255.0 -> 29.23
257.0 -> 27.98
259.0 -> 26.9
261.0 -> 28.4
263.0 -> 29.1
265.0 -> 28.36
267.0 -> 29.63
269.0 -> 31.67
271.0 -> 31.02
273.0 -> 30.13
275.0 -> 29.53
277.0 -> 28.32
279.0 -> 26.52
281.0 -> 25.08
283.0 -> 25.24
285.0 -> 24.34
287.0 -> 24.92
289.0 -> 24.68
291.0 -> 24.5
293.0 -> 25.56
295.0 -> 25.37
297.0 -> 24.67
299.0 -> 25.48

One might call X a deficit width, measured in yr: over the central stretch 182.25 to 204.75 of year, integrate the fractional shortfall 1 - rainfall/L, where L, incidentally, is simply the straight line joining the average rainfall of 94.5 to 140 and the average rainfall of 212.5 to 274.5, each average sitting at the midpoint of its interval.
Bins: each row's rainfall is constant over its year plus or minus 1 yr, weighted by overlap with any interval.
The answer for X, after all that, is 1.73 yr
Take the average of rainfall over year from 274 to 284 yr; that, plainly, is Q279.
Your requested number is 26.9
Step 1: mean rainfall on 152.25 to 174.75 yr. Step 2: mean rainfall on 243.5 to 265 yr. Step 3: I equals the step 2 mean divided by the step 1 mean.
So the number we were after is 1.30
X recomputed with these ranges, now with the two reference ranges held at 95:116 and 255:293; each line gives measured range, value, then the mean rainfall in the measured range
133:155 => -4.17 yr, 23.3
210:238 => -1.11 yr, 25.5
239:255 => -1.09 yr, 27.7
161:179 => 0.29 yr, 20.8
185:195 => -0.11 yr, 22.6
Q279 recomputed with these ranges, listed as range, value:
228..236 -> 26.9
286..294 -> 24.9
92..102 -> 13.4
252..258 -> 28.7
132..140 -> 22.6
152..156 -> 23.2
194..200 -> 22.2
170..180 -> 20.1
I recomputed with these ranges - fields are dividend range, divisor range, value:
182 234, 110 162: 1.06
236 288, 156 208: 1.28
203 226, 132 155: 1.04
